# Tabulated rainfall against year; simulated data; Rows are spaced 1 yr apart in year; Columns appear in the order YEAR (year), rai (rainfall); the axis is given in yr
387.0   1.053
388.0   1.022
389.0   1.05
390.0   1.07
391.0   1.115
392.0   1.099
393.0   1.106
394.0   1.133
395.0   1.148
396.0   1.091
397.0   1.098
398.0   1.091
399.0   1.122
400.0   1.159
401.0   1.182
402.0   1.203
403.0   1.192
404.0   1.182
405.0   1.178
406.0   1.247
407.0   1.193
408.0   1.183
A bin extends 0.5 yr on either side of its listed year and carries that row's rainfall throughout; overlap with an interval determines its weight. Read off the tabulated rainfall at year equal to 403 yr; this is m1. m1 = 1.192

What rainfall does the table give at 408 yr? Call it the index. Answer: 1.183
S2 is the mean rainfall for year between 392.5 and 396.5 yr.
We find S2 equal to 1.12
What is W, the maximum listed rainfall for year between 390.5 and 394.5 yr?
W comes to 1.133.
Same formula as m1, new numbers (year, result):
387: 1.053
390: 1.07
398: 1.091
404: 1.182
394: 1.133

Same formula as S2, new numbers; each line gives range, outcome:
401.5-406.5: 1.2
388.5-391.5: 1.08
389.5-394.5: 1.1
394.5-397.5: 1.11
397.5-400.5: 1.12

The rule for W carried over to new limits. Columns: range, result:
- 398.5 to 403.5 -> 1.203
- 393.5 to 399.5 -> 1.148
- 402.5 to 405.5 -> 1.192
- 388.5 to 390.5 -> 1.07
